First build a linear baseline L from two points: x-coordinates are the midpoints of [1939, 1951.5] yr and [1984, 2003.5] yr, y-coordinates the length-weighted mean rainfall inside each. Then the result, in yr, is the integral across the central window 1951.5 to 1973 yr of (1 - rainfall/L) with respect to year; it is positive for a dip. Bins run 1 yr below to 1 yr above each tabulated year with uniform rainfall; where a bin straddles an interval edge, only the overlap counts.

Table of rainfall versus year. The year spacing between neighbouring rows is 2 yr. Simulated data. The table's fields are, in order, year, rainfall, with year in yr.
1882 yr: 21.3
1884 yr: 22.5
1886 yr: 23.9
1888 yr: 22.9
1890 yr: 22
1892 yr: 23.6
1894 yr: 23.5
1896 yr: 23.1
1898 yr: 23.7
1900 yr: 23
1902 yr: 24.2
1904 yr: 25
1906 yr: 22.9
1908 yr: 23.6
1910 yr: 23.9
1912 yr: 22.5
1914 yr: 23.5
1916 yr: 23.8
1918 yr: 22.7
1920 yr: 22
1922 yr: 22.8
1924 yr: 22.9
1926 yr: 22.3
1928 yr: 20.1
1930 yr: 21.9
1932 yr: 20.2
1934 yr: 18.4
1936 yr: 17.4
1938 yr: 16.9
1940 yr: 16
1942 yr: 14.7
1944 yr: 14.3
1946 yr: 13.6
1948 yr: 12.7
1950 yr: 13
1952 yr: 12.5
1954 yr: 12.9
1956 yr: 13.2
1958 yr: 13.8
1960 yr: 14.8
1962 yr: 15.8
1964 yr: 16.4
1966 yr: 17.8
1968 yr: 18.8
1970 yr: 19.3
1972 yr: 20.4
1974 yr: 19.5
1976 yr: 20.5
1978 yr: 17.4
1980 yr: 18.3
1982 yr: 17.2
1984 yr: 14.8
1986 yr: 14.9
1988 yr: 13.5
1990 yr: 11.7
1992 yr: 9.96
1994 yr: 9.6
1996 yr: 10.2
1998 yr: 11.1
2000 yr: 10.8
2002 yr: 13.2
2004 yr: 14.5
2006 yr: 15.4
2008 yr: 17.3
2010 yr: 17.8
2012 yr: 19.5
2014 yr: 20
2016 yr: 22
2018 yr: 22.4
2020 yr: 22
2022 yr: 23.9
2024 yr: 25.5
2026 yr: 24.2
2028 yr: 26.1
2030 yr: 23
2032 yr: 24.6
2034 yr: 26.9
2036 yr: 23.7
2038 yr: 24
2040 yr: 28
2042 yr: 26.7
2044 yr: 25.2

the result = -4.63 yr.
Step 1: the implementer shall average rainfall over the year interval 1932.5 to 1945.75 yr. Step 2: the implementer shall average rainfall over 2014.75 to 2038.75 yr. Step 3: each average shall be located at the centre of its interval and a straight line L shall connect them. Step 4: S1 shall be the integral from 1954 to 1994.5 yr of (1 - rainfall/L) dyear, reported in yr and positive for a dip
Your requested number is 7.1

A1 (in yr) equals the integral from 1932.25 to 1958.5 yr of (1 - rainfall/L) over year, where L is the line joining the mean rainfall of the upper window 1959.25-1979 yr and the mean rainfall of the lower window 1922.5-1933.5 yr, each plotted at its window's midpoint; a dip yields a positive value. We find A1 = 7.0 yr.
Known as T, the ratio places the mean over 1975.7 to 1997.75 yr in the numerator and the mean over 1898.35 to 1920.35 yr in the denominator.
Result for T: 0.60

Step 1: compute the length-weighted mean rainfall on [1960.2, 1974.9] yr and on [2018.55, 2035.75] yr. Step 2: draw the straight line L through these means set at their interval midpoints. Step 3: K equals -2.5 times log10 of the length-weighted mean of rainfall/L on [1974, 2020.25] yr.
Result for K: 0.32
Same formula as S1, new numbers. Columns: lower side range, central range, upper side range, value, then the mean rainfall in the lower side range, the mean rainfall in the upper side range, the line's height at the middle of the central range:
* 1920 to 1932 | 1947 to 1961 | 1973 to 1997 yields 3.9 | 21.9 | 14.8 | 18.5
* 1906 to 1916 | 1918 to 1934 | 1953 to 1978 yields 0.0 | 23.4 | 17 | 21.6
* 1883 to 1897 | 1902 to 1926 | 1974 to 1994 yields -2.5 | 23.1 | 15.3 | 21.1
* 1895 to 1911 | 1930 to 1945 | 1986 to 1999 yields 1.4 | 23.7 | 11.3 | 18.9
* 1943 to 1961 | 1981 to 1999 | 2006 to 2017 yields 4.6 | 13.4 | 19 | 17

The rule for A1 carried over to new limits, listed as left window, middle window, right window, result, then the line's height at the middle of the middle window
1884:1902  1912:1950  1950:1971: -0.3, 18.8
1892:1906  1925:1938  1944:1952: -2.4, 16.7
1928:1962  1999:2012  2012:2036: 3.9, 21.6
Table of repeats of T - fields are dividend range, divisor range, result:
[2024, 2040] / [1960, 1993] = 1.50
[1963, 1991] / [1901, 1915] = 0.73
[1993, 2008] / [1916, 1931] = 0.56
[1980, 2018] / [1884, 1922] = 0.64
